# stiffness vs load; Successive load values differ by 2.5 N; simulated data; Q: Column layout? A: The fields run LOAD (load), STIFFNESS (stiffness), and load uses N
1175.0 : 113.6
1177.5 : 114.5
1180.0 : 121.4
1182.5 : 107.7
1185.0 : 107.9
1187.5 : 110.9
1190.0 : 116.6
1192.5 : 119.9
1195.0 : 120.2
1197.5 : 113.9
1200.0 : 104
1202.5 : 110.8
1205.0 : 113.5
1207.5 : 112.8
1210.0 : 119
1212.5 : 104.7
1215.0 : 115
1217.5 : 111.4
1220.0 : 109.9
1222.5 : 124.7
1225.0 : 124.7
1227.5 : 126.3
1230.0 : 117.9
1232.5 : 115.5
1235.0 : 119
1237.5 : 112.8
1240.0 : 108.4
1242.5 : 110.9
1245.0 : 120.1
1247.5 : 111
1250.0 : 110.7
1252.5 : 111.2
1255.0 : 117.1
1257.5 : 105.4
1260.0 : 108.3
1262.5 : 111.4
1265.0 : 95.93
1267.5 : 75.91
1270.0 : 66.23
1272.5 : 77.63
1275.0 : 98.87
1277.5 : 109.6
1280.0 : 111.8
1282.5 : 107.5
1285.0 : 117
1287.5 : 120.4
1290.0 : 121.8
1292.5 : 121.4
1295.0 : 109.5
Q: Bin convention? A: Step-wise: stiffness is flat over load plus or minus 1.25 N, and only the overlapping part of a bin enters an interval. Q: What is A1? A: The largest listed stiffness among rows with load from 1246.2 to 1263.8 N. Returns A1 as 117.1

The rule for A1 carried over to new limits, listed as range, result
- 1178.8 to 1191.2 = 121.4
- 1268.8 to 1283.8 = 111.8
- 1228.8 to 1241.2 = 119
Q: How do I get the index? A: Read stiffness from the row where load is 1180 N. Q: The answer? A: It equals 121.4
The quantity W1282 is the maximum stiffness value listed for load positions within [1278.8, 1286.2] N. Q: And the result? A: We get 117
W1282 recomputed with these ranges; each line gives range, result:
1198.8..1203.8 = 110.8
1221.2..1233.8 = 126.3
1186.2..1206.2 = 120.2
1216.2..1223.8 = 124.7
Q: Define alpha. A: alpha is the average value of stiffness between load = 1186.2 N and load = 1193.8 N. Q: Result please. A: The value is 116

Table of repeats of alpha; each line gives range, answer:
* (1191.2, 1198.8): 118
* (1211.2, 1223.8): 113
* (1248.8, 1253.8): 111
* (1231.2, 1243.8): 113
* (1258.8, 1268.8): 97.7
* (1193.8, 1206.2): 112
